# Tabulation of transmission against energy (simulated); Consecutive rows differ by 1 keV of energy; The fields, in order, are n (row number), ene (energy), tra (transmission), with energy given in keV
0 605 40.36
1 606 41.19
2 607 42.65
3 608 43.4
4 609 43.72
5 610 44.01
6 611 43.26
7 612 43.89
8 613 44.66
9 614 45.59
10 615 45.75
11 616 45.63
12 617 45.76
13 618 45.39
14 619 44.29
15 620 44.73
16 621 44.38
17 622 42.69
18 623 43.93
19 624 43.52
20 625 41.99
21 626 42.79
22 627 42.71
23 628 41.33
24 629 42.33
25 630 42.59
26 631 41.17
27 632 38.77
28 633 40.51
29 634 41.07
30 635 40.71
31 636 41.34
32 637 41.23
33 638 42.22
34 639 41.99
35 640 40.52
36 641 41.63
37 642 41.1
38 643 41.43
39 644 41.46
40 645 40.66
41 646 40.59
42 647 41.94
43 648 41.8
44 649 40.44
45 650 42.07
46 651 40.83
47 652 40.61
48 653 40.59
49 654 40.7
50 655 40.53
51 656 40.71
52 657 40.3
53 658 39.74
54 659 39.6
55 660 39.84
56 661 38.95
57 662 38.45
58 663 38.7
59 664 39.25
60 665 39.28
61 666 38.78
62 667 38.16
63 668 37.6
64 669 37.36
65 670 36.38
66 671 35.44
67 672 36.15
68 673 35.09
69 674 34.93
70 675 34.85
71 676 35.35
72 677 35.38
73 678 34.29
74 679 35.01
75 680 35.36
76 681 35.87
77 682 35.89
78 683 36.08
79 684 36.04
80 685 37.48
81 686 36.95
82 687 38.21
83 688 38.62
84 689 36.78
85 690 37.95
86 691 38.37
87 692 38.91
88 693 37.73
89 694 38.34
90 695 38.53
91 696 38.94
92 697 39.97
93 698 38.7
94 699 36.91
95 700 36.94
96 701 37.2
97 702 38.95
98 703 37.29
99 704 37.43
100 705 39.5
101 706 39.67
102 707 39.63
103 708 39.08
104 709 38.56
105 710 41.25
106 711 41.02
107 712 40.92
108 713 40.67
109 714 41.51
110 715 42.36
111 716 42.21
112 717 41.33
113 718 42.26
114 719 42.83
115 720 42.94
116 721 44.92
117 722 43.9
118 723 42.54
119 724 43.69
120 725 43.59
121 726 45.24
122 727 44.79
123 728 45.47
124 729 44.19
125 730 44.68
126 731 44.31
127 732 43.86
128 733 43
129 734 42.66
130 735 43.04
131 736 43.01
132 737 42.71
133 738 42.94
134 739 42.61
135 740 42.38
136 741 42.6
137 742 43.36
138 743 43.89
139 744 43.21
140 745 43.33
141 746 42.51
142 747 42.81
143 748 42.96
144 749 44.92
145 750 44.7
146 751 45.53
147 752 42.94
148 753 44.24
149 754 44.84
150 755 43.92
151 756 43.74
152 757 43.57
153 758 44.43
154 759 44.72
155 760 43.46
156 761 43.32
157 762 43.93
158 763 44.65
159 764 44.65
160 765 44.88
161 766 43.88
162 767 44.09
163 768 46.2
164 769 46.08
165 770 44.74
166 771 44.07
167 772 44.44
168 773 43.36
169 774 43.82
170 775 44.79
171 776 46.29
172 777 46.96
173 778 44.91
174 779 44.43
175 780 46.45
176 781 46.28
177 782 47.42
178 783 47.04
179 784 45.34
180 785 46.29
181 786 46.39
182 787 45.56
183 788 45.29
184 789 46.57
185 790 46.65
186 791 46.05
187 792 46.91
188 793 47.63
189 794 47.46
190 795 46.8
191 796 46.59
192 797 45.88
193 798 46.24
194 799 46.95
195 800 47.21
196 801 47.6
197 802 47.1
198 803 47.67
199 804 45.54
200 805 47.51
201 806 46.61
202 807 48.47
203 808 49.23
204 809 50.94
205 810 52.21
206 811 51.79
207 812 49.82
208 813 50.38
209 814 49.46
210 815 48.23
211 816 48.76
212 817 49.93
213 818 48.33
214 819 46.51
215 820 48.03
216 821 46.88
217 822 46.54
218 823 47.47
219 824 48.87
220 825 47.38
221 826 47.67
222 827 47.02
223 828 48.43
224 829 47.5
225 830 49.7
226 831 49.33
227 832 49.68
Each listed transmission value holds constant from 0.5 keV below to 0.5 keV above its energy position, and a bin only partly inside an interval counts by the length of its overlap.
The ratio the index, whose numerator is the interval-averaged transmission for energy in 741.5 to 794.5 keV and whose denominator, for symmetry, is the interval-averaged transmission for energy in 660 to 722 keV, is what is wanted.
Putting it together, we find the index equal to 1.17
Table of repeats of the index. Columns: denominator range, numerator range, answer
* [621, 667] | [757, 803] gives 1.11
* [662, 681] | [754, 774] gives 1.21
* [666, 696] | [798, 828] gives 1.31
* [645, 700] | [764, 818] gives 1.23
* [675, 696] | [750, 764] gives 1.20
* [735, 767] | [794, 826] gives 1.10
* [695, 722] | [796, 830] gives 1.20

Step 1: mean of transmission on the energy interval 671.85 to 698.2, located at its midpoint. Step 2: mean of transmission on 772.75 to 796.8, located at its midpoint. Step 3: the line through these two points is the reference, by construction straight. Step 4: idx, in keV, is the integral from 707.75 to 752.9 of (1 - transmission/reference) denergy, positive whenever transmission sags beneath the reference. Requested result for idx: -2.1 keV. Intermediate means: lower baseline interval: 36.9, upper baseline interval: 46.1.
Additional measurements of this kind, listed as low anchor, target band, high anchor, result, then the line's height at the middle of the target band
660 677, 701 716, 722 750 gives 0.41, 40.9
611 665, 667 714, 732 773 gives 5.64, 42.7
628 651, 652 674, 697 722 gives 1.24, 40.9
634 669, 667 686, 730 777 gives 2.46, 41.2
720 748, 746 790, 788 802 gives 0.46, 45.3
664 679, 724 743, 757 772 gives -0.83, 41.8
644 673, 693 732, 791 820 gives 1.41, 42.6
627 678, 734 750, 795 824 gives 0.49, 44.5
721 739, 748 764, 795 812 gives 0.38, 45.2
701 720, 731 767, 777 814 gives -0.14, 43.5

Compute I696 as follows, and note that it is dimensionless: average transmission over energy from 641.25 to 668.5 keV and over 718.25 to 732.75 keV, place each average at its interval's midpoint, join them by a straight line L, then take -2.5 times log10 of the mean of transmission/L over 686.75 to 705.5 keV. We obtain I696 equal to 0.11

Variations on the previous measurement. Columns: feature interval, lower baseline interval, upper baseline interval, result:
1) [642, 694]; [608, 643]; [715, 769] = 0.13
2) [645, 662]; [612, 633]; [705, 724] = 0.06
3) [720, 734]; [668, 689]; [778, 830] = -0.09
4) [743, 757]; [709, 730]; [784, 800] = 0.01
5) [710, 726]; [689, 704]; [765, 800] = -0.06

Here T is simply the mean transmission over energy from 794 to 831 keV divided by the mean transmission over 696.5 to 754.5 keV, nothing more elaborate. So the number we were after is 1.14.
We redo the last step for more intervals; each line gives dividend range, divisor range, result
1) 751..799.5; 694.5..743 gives 1.09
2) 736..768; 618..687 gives 1.10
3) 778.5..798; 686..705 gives 1.22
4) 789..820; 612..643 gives 1.12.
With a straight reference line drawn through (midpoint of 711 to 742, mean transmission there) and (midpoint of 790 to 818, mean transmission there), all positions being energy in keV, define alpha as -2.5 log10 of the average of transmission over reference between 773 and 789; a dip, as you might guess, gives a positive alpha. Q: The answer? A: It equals 0.02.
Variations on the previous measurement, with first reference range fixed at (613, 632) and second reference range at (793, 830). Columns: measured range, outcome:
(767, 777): 0.05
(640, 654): 0.08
